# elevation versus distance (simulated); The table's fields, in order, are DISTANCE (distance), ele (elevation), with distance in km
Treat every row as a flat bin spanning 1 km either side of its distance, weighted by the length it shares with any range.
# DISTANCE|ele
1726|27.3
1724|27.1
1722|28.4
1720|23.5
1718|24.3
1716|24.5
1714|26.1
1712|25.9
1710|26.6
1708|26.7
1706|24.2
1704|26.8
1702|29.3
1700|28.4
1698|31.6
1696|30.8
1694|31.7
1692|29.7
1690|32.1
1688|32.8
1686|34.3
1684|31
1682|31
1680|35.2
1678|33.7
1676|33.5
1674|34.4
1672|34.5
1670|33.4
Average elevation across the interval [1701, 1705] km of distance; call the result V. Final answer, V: 28.1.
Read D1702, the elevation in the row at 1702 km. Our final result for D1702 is 29.3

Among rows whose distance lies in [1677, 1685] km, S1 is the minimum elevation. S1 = 31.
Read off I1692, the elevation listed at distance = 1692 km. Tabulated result 29.7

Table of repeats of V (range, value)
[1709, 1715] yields 26.2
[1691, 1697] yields 30.7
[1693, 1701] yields 30.6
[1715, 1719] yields 24.4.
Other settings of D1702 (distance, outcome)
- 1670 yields 33.4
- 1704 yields 26.8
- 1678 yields 33.7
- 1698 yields 31.6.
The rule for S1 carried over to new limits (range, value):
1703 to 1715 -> 24.2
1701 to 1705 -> 26.8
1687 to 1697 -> 29.7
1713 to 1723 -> 23.5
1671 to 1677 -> 33.5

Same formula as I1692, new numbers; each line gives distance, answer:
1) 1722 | 28.4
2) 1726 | 27.3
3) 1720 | 23.5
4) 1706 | 24.2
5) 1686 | 34.3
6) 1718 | 24.3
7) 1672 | 34.5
